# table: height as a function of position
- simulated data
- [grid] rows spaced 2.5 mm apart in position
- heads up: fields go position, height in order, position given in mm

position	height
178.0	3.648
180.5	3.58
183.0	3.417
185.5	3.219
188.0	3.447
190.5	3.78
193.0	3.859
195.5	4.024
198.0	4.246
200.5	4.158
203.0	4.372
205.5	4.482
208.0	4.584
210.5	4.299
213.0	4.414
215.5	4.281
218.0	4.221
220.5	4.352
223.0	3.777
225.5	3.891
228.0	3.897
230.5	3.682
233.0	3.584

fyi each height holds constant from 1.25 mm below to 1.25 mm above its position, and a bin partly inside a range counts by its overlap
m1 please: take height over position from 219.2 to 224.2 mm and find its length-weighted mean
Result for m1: 4.07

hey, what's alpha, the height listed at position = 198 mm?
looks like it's 4.246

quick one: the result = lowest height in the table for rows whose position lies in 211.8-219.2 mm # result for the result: 4.221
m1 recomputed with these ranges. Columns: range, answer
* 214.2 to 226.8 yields 4.1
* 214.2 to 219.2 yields 4.25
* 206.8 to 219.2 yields 4.36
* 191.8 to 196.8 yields 3.95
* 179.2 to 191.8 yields 3.49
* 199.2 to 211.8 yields 4.38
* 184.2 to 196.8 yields 3.67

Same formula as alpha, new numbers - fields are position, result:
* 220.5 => 4.352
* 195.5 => 4.024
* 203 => 4.372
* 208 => 4.584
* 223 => 3.777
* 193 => 3.859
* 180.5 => 3.58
